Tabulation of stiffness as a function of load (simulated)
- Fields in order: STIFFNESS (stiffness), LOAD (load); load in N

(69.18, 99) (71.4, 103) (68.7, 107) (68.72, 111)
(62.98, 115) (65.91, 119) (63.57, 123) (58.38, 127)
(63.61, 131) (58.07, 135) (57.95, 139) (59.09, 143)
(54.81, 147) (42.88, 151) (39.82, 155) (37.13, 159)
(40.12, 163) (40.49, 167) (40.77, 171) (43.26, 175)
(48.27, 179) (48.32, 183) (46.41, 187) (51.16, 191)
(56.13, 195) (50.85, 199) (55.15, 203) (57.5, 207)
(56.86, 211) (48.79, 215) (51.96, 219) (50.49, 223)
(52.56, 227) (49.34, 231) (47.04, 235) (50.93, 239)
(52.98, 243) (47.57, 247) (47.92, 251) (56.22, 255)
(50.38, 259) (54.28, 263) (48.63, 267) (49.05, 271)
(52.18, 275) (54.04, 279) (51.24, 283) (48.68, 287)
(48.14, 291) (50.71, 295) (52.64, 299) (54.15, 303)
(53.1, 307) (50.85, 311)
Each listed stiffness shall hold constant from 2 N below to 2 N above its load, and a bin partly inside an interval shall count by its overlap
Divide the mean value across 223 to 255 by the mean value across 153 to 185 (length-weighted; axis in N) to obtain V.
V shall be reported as 1.2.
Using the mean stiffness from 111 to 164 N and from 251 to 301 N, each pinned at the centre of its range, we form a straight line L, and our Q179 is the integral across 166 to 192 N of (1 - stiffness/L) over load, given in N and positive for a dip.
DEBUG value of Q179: 4.0 N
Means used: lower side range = 55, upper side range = 51.2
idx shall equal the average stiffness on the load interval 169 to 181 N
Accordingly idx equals 44.1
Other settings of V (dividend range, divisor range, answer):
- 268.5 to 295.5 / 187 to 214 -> 0.94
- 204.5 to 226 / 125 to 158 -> 0.99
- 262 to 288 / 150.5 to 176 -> 1.27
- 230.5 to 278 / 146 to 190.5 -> 1.16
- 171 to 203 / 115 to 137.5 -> 0.79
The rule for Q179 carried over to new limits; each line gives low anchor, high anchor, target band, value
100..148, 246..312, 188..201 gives 1.2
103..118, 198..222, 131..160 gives 5.2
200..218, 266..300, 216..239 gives 1.3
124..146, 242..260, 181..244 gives 2.4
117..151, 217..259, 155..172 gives 5.1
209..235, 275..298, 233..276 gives 0.4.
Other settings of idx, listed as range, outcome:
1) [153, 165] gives 39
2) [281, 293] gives 49.4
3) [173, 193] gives 47.5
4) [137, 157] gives 50.9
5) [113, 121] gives 64.4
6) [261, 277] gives 51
